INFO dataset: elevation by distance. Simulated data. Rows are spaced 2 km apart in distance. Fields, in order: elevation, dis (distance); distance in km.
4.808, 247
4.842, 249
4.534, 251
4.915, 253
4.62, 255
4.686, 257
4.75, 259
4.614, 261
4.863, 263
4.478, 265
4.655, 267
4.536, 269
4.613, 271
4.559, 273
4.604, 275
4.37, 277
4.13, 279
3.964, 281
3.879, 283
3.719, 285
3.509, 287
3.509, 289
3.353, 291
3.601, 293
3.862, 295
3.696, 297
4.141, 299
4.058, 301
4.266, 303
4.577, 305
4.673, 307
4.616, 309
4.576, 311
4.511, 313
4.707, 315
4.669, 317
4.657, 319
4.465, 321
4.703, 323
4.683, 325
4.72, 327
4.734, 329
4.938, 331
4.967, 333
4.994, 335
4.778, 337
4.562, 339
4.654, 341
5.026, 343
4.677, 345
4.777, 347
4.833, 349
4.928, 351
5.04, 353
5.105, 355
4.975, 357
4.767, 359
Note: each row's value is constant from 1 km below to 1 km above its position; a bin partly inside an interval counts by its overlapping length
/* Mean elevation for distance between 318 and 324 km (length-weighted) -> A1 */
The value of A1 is 4.61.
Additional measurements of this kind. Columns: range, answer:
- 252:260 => 4.74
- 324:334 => 4.81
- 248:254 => 4.76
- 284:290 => 3.58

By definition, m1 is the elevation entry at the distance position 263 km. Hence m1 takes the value 4.863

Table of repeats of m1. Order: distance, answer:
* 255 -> 4.62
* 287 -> 3.509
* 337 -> 4.778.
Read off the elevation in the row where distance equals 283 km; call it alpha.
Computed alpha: 3.879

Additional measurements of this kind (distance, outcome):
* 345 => 4.677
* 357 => 4.975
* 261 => 4.614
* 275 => 4.604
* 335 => 4.994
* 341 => 4.654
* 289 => 3.509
